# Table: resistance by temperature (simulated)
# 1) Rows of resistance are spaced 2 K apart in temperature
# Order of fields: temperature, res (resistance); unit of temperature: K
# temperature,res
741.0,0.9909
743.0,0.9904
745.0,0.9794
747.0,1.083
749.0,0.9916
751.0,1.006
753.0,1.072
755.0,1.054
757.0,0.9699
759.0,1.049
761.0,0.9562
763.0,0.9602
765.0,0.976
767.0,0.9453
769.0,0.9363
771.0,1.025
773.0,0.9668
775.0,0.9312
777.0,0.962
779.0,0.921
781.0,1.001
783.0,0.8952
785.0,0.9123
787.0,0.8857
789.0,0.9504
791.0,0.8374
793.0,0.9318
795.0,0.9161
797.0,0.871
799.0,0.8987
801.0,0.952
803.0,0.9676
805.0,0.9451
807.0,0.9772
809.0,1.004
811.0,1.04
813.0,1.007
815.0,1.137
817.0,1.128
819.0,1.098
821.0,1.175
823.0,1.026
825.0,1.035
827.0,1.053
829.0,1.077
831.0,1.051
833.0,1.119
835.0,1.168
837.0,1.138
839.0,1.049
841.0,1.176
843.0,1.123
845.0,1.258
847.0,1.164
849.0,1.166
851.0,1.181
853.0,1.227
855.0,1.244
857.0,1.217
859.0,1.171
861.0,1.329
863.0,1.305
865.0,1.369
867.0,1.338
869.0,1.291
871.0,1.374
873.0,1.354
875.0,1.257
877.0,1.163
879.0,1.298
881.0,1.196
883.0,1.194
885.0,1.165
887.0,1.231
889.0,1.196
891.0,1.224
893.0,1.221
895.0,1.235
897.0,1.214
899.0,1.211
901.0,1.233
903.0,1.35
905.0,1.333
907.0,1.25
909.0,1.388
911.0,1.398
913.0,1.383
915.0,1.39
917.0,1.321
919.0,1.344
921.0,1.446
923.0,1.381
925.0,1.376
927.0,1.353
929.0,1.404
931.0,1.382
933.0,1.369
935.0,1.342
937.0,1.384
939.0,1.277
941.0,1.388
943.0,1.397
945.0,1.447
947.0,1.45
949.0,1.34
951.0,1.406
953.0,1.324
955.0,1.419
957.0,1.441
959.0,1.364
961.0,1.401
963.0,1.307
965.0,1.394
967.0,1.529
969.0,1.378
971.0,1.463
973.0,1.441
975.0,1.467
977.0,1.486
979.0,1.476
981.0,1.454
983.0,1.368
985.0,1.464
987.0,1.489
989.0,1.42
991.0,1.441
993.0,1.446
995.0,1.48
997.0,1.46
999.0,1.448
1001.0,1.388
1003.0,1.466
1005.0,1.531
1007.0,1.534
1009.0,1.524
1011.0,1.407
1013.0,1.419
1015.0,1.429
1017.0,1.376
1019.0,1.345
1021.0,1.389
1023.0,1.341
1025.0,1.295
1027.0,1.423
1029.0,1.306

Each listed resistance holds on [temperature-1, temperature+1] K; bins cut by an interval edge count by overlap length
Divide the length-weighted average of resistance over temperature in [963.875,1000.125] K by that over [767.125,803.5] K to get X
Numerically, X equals 1.56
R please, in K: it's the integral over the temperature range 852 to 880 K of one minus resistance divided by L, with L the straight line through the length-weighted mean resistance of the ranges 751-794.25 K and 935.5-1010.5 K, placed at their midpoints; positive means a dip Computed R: -2.4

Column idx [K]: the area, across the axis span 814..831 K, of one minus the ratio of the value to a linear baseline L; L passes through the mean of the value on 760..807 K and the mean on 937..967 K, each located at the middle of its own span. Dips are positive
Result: -0.8 K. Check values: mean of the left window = 0.938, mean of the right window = 1.39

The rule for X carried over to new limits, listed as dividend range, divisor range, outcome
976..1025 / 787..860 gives 1.35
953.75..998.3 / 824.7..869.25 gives 1.21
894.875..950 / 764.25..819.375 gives 1.40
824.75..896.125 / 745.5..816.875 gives 1.24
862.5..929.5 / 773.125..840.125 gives 1.30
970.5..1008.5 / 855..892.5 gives 1.16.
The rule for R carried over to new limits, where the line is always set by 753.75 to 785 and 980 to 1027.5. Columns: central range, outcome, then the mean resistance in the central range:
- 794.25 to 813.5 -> 1.5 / 0.957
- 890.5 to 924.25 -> -2.0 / 1.31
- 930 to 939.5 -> -0.4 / 1.35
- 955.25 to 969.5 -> -0.6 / 1.4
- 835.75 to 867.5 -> -2.3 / 1.21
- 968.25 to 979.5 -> -0.7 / 1.45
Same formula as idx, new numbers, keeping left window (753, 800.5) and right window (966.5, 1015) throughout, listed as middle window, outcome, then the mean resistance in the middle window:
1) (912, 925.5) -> -1.0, 1.38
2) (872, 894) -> -0.5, 1.23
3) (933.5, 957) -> -0.6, 1.38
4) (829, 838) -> -0.3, 1.11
